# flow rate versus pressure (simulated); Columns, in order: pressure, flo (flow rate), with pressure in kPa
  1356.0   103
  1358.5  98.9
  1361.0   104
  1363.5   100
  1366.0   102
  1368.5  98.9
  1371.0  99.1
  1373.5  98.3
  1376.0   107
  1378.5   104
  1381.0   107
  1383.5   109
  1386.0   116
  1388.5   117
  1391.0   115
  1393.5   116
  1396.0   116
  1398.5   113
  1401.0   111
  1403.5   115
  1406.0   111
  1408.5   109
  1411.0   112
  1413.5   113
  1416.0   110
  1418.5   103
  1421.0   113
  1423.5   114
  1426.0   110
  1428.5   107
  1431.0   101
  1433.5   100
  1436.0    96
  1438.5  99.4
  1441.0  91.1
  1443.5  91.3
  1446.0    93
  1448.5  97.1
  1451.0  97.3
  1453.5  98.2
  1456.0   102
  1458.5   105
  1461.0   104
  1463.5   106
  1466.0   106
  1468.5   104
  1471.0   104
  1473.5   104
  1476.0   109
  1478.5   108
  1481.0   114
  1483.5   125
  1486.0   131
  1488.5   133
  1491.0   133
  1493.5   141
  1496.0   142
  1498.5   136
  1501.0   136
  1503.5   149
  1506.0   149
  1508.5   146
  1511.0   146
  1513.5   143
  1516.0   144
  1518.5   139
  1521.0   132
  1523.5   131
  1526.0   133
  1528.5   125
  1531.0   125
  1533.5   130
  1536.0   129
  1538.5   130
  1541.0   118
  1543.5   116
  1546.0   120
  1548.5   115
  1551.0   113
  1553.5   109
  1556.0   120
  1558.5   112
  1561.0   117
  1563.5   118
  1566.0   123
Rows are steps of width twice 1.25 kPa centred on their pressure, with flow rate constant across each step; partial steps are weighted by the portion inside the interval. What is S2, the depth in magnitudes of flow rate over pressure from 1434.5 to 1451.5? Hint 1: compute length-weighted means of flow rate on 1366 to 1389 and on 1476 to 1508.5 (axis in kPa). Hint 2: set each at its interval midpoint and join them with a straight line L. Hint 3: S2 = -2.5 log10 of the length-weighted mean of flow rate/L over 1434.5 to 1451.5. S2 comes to 0.26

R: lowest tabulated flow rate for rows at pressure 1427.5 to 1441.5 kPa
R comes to 91.1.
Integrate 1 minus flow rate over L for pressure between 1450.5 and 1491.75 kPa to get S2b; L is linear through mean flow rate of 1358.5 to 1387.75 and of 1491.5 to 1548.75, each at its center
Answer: 4.5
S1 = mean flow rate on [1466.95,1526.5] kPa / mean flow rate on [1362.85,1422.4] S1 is 1.2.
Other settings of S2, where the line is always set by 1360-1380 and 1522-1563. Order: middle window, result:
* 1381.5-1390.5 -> -0.10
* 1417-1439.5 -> 0.03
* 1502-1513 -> -0.24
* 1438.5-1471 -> 0.12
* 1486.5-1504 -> -0.19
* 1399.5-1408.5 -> -0.06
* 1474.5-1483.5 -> 0.02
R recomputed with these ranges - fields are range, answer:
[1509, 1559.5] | 109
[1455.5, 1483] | 102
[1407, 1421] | 103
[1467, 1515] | 104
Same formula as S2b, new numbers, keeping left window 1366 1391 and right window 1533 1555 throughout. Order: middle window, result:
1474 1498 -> -2.2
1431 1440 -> 1.0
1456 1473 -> 1.3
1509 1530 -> -3.4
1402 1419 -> -0.3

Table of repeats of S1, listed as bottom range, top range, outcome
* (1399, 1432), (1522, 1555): 1.11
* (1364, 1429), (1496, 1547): 1.23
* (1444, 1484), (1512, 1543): 1.26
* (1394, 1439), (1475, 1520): 1.24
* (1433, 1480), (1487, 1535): 1.36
